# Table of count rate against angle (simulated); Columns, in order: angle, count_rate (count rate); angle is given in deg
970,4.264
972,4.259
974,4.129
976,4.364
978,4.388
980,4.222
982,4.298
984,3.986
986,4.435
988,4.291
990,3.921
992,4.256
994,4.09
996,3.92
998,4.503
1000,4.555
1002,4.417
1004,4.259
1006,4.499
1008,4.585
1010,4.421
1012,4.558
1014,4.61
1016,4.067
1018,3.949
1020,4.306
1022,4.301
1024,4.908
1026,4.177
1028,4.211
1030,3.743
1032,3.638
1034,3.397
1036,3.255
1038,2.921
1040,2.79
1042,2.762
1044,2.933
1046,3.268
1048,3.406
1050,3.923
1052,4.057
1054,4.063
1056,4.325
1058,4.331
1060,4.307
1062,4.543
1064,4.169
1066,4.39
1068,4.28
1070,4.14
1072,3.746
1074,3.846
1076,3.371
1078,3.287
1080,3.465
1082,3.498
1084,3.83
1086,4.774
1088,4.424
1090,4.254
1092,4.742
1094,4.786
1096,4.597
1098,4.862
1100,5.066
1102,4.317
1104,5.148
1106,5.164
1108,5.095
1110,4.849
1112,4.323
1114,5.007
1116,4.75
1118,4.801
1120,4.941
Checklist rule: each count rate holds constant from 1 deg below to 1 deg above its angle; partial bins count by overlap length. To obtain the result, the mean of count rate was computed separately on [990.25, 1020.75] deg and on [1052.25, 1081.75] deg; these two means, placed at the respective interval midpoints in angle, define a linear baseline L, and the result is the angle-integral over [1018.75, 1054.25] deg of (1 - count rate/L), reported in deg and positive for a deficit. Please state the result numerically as 4.3 deg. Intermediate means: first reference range 4.32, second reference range 4.01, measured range 3.66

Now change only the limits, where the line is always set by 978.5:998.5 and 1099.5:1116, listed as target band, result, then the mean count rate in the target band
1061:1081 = 3.1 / 3.92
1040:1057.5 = 3.7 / 3.57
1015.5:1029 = 0.3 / 4.28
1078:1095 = 2.1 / 4.17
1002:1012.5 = -0.4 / 4.46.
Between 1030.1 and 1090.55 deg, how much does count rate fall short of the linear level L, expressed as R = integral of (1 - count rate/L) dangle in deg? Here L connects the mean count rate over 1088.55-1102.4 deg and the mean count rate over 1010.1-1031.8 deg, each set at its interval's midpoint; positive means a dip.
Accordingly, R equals 9.5 deg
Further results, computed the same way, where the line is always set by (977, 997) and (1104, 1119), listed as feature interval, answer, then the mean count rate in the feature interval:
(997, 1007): -0.43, 4.45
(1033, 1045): 3.92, 3.01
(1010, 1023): 0.11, 4.31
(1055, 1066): 0.60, 4.34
